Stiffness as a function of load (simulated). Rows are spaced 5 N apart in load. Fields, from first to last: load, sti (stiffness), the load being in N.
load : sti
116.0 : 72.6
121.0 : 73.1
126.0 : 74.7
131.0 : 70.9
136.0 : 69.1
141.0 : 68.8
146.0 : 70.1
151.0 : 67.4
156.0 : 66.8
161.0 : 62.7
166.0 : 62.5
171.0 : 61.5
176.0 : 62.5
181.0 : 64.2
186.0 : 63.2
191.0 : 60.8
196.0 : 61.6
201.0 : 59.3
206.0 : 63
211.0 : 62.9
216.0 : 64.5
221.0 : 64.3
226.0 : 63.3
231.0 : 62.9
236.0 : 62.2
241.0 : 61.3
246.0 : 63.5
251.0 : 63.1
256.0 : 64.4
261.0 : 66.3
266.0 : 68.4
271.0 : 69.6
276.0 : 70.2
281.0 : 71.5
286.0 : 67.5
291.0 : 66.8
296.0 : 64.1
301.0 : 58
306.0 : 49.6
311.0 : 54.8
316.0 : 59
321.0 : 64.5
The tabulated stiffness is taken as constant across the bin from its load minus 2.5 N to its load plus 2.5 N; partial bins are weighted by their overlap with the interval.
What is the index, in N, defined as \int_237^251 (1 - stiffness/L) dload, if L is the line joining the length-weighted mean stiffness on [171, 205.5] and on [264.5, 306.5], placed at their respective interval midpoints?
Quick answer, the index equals 0.4 N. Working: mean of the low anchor 62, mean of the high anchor 65.7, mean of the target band 62.5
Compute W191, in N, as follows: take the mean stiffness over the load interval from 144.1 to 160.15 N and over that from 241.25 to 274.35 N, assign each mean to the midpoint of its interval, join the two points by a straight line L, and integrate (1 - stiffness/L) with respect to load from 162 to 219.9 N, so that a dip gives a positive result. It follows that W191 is 3.81 N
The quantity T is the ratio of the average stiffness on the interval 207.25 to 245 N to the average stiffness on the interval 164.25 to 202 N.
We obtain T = 1.0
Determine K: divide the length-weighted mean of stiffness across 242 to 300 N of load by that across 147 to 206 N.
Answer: 1.05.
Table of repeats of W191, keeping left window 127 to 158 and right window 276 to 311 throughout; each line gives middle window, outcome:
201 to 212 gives 0.7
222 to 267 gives 0.8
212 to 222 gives 0.3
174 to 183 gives 0.6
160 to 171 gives 0.9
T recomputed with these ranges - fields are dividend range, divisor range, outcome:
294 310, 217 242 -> 0.90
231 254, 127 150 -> 0.90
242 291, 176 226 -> 1.07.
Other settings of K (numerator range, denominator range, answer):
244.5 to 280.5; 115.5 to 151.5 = 0.94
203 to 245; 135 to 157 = 0.92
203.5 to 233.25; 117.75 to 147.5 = 0.89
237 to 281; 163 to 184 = 1.05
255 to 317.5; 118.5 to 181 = 0.95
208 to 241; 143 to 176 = 0.97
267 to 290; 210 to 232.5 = 1.09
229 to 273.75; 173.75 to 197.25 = 1.03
